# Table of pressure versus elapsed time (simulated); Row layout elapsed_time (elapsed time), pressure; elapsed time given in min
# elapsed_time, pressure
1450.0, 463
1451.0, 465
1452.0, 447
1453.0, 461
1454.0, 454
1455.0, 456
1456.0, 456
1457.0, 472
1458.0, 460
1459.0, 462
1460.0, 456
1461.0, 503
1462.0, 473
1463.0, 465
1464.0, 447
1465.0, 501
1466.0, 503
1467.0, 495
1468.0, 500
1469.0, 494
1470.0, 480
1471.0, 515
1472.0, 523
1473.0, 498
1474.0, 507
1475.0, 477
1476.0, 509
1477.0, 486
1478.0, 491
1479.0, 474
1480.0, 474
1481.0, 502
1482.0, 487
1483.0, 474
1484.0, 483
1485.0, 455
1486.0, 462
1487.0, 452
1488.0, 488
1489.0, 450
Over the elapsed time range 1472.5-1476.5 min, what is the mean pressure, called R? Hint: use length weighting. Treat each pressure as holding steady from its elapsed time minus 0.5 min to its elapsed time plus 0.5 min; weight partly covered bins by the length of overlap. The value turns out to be 498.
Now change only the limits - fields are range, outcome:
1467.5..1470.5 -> 491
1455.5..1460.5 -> 461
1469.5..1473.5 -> 504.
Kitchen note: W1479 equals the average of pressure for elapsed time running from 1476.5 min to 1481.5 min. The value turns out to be 485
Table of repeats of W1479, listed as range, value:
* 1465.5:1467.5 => 499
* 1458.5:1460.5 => 459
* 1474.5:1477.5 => 491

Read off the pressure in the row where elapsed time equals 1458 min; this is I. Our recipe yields 460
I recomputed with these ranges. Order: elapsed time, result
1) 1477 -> 486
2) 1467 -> 495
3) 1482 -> 487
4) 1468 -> 500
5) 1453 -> 461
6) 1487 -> 452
